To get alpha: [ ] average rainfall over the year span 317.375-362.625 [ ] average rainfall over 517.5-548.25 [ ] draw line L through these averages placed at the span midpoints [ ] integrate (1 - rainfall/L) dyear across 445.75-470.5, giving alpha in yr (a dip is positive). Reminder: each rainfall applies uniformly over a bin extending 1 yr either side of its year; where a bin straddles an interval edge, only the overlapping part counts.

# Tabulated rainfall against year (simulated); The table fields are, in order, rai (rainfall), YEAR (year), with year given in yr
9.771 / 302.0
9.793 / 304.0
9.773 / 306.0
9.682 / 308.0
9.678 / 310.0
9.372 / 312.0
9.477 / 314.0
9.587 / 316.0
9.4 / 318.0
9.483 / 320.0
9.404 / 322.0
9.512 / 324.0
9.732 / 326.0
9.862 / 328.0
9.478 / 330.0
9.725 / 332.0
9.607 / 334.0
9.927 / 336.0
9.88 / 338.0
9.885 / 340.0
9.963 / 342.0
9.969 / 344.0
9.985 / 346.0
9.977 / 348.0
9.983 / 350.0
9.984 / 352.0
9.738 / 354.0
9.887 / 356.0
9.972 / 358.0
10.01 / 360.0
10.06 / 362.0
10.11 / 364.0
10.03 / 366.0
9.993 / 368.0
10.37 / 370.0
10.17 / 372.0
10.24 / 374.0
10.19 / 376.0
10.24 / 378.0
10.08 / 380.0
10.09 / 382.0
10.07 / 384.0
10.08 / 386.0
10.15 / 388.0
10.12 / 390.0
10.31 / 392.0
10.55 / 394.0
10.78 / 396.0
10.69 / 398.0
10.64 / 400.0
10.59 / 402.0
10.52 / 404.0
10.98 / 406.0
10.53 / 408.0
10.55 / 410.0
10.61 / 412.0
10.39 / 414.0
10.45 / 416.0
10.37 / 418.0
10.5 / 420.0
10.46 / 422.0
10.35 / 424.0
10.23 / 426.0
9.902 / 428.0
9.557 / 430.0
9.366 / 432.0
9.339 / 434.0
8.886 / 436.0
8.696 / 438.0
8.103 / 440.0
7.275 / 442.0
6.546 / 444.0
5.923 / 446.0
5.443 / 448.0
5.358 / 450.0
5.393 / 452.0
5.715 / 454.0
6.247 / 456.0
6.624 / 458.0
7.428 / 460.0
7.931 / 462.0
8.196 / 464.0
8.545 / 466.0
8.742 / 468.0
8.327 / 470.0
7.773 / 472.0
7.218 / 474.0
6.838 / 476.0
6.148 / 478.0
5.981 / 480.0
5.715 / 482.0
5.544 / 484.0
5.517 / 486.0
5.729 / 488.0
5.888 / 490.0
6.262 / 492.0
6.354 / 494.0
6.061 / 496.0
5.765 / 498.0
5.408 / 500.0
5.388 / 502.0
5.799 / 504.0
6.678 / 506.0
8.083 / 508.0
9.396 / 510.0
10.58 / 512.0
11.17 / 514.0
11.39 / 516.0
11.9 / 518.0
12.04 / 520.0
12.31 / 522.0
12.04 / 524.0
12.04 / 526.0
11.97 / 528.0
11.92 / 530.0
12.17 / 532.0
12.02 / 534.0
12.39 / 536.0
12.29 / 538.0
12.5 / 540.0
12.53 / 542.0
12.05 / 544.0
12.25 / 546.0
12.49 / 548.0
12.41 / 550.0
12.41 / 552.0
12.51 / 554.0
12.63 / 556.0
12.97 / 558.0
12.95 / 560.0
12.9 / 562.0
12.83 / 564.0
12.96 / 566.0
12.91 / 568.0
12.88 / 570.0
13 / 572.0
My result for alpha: 9.6 yr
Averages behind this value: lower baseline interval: 9.8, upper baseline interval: 12.2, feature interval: 6.91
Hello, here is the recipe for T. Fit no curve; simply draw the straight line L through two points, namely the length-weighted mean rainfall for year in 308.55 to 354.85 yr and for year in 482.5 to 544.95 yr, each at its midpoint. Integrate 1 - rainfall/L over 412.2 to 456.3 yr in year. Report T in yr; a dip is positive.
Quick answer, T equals 4.9 yr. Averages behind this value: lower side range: 9.72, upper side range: 9.36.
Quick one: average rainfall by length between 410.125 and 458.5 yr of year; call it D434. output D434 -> 8.46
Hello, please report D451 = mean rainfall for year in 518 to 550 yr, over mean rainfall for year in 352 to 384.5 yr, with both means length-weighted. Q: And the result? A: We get 1.21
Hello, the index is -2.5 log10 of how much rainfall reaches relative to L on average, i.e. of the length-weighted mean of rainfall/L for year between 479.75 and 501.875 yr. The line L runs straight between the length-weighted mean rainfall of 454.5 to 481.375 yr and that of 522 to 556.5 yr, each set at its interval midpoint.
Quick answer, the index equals 0.461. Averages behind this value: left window 7.33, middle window 5.82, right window 12.3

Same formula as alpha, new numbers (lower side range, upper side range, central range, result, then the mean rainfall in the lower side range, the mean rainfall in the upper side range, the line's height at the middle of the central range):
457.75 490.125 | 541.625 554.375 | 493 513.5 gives 4.8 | 6.99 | 12.4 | 9.11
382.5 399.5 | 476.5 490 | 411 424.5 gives -2.1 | 10.3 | 5.82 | 9.03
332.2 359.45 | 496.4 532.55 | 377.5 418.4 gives -2.4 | 9.9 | 9.69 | 9.84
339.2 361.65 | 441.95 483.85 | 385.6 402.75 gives -3.4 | 9.95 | 6.79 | 8.72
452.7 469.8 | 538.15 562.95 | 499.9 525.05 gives 2.2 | 7.43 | 12.5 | 10.4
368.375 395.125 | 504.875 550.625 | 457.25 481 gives 7.5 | 10.2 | 11.5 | 11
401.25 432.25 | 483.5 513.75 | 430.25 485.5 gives 8.6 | 10.4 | 6.69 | 8.52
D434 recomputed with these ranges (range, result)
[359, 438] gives 10.2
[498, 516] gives 7.9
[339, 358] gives 9.93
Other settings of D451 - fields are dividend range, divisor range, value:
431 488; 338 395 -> 0.70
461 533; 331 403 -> 0.82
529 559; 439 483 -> 1.80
